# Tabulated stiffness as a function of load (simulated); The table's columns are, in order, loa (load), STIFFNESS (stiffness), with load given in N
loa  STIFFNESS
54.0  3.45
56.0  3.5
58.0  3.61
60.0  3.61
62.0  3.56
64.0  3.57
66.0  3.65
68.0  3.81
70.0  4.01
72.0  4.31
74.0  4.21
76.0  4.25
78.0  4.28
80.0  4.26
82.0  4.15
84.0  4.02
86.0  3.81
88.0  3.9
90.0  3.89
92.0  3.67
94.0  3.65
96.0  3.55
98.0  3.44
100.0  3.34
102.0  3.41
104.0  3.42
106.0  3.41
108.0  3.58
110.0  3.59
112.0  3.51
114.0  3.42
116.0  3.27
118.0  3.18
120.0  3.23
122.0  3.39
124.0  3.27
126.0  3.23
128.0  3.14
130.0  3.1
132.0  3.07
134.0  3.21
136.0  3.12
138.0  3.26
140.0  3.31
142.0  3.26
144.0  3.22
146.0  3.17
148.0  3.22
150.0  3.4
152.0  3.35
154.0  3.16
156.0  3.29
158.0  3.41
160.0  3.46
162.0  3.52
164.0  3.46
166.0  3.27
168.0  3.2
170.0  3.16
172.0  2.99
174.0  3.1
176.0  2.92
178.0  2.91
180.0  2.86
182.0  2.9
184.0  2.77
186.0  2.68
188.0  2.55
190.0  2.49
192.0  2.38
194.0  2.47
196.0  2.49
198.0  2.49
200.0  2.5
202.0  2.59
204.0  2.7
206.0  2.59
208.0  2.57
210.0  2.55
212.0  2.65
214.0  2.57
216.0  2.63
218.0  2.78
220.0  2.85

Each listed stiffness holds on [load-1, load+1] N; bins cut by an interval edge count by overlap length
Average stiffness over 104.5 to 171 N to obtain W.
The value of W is 3.3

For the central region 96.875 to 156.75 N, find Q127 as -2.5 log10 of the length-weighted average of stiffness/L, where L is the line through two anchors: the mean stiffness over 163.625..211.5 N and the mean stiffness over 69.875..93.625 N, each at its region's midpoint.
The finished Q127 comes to 0.06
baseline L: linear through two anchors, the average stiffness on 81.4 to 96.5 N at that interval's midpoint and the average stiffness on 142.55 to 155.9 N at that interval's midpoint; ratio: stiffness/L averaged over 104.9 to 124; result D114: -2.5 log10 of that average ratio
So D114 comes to 0.061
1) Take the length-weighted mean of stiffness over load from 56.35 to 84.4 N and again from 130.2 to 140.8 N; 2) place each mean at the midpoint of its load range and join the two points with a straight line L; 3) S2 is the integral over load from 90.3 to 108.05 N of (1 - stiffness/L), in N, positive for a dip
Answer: 0.48 N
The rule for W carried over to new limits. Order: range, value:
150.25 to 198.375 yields 2.98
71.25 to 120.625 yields 3.71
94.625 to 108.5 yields 3.45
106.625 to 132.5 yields 3.31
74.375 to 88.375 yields 4.11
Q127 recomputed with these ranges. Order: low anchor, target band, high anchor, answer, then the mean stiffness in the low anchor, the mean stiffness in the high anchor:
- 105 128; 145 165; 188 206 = -0.134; 3.36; 2.52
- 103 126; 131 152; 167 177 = 0.002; 3.38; 3.07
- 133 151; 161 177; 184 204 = -0.116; 3.24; 2.54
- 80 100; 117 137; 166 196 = 0.066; 3.79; 2.82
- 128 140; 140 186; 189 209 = -0.105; 3.16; 2.53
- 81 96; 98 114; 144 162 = 0.073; 3.85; 3.31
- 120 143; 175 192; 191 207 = -0.021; 3.22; 2.53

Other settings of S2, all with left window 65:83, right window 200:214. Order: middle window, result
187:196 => 0.97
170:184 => -0.05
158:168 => -0.99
